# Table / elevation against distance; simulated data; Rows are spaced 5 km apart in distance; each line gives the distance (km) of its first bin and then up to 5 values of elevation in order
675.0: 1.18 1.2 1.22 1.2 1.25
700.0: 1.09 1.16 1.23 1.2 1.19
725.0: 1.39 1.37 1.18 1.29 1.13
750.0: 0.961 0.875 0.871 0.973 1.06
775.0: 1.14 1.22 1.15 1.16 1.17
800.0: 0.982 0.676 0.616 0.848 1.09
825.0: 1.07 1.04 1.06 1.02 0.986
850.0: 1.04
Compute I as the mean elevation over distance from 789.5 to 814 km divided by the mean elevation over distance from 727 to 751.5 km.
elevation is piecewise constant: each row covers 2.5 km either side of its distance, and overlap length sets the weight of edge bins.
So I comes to 0.75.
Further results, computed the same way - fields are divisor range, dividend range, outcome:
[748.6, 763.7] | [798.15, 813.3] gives 0.83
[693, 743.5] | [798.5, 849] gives 0.76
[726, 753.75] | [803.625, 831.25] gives 0.75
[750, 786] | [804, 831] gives 0.87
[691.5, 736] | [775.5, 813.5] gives 0.81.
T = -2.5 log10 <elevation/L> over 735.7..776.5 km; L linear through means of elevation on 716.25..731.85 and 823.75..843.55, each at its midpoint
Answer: 0.18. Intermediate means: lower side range 1.31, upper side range 1.04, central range 1.04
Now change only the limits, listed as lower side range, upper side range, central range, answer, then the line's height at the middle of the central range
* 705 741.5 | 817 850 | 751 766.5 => 0.29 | 1.19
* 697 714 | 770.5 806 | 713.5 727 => -0.10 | 1.15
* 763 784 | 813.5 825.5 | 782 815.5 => 0.11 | 1.05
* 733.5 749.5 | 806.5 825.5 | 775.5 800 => -0.17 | 0.988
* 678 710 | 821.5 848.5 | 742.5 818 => 0.11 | 1.1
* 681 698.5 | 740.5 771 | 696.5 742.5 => -0.11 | 1.12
